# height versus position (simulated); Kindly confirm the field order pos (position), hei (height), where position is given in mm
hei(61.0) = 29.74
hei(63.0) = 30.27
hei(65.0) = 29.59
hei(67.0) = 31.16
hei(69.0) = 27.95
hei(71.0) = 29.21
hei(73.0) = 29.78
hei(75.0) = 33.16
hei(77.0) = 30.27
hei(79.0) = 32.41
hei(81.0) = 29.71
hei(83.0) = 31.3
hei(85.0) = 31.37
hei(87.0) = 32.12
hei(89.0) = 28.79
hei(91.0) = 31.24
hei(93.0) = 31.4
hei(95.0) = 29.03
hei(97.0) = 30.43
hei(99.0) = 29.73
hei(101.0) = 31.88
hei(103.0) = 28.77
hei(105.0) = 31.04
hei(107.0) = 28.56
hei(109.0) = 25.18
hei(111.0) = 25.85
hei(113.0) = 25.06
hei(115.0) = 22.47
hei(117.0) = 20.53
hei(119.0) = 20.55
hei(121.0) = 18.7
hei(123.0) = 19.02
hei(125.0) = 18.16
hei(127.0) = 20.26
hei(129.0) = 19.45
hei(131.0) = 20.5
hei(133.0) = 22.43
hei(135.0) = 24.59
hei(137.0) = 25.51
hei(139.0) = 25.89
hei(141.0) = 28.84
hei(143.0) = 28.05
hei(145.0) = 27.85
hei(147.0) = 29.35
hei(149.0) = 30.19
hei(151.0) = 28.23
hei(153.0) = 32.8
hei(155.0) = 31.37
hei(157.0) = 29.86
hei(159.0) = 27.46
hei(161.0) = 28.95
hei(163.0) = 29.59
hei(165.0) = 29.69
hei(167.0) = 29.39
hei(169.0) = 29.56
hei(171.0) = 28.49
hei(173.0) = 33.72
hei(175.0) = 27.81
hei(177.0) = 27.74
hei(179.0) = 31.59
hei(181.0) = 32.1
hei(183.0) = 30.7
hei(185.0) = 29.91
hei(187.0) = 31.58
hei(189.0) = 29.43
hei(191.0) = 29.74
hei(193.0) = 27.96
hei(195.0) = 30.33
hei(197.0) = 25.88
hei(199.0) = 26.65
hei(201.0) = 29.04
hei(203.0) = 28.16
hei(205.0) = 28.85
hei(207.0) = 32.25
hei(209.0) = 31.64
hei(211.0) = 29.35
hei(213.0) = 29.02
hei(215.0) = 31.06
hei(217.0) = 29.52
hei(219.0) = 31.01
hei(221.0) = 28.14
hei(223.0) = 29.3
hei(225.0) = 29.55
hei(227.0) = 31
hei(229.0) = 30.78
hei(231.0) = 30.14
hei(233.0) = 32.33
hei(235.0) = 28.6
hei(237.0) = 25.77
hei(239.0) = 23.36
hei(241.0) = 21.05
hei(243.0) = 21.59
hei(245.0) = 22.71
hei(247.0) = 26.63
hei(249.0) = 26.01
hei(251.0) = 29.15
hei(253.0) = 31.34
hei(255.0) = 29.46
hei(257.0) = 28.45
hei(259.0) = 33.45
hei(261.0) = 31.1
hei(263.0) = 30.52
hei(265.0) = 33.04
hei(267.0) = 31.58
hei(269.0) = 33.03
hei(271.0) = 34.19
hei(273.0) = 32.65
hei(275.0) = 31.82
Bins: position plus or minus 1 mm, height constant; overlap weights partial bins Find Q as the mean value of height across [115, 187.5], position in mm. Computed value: 26.9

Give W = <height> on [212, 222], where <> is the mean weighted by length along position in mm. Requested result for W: 29.8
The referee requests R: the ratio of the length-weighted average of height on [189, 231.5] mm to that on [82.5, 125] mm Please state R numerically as 1.09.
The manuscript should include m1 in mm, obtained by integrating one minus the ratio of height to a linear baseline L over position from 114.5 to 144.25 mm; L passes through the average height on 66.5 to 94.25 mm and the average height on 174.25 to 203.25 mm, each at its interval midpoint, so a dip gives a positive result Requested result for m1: 7.6 mm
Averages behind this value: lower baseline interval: 30.7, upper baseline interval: 29.3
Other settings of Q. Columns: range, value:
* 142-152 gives 28.7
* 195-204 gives 27.8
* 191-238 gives 29.4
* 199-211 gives 29.7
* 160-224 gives 29.6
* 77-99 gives 30.7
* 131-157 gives 27.7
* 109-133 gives 21.2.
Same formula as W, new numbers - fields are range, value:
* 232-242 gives 26.2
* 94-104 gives 30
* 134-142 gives 26.2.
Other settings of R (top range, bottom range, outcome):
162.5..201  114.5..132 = 1.49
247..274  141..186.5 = 1.04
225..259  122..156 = 1.09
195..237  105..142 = 1.28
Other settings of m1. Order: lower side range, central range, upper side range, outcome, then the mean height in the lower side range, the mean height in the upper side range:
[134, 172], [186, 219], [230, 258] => -2.06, 28.7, 26.9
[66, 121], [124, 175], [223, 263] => 2.21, 28.7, 28.1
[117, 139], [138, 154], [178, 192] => -3.13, 21.1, 30.7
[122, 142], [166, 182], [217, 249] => -3.58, 22.5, 27.5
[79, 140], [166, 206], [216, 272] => -2.42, 26.1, 29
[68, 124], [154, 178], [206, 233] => -0.12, 28.1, 30.3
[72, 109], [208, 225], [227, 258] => -1.24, 30.5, 27.3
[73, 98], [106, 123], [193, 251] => 4.05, 30.9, 28.2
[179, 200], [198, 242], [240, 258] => -1.69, 29.5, 26.3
